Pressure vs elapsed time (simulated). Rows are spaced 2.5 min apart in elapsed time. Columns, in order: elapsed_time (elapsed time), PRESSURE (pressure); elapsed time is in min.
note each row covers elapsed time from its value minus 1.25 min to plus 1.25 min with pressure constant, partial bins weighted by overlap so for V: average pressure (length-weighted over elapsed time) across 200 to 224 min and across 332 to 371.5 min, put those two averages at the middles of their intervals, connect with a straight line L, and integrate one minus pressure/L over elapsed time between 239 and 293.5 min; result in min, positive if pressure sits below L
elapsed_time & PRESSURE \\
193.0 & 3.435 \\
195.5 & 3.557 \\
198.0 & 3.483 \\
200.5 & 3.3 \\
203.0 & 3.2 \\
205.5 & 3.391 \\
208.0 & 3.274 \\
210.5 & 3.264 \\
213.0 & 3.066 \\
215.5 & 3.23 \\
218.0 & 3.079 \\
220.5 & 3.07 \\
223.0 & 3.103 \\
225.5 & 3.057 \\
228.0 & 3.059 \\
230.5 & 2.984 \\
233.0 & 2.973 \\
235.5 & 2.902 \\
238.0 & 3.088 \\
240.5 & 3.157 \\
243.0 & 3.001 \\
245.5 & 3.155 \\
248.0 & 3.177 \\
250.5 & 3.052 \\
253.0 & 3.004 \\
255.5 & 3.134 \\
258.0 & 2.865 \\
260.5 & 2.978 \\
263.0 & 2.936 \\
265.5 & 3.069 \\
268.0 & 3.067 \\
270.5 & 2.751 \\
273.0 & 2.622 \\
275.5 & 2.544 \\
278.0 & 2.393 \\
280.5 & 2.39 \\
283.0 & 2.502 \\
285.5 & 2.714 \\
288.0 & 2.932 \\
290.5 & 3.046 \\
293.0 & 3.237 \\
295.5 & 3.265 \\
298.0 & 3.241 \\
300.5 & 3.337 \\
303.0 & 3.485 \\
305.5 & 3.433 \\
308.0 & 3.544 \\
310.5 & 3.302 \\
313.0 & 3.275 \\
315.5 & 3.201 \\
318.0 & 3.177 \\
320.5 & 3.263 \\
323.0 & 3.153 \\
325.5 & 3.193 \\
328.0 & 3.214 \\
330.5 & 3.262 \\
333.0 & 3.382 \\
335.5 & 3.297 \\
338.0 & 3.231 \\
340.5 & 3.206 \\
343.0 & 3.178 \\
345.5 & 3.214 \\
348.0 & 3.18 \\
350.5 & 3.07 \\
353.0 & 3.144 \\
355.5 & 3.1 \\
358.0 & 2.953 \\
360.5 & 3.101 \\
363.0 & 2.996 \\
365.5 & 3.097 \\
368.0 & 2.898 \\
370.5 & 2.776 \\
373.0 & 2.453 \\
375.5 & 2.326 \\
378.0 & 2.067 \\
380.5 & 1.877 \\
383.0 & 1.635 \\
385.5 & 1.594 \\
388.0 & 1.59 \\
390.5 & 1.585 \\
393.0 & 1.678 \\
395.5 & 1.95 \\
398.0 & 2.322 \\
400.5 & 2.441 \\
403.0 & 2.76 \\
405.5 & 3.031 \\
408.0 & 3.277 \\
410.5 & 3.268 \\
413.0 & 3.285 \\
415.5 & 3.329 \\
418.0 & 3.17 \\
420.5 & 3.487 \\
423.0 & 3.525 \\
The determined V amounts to 4.7 min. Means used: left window 3.2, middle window 2.89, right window 3.11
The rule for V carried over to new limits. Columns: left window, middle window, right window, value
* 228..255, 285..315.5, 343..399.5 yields -4.9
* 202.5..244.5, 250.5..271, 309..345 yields 1.1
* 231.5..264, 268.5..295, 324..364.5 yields 2.9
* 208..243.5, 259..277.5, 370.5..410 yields 0.2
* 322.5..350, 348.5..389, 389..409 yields 3.5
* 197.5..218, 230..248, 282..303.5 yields 0.8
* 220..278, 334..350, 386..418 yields -2.9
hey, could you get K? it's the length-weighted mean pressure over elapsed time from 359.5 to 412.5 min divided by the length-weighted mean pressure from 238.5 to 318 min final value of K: 0.80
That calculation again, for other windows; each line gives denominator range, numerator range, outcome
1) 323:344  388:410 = 0.73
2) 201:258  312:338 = 1.04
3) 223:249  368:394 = 0.66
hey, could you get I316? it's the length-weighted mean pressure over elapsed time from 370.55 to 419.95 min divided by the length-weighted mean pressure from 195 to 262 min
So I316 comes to 0.78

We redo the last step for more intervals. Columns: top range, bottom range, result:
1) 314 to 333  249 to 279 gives 1.12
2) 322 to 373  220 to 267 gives 1.02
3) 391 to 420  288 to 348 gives 0.85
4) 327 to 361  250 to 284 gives 1.13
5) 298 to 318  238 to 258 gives 1.09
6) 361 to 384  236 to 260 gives 0.81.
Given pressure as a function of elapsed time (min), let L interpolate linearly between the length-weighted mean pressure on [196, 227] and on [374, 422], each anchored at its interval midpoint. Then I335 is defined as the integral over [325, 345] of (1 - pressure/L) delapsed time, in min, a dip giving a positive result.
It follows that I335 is -3.90 min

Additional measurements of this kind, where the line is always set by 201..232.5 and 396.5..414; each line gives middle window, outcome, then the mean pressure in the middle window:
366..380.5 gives 2.25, 2.48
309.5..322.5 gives -0.97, 3.24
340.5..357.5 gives -1.00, 3.14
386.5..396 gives 4.02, 1.68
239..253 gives 0.04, 3.1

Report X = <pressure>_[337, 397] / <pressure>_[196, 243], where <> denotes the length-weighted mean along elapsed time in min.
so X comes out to 0.8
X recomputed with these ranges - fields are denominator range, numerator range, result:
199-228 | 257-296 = 0.89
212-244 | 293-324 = 1.08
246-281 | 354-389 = 0.86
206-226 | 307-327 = 1.03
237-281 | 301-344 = 1.13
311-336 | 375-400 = 0.58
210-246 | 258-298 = 0.93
